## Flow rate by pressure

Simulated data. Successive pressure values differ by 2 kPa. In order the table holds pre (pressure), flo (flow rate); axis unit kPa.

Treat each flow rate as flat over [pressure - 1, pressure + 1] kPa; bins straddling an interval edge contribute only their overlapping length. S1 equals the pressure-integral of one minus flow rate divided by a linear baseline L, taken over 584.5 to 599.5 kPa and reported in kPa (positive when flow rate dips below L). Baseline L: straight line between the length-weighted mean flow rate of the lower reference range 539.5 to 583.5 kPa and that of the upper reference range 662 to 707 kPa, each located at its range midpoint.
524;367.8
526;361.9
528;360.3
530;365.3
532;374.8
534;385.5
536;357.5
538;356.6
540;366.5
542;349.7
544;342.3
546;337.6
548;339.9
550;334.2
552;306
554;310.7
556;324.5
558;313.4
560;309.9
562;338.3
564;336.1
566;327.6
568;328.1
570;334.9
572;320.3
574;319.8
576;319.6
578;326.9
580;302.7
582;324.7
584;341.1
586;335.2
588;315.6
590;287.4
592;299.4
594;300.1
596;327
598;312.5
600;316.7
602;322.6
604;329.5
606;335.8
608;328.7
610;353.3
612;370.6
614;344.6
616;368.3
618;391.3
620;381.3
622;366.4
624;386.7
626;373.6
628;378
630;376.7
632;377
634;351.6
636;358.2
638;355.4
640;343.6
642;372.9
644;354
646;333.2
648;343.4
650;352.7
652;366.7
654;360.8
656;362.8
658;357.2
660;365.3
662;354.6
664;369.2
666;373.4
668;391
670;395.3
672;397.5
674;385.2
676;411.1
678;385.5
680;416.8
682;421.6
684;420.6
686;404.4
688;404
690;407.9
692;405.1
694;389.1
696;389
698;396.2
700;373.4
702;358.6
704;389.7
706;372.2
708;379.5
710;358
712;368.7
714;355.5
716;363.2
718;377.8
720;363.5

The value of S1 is 1.37 kPa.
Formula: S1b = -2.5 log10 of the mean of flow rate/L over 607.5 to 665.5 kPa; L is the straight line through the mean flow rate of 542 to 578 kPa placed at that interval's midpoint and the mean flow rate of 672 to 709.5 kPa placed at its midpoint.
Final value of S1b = 0.01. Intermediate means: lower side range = 327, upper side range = 395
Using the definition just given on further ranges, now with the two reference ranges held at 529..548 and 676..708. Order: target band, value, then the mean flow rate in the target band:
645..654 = 0.10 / 350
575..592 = 0.16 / 318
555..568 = 0.12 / 325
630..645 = 0.07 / 360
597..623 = 0.08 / 348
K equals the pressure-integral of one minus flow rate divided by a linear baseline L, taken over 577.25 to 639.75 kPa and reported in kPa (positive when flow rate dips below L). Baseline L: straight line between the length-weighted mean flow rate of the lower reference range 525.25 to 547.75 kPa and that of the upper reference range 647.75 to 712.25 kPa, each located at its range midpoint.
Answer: 4.7 kPa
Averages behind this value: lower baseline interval 359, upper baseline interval 383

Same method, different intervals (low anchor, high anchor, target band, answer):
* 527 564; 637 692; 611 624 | -0.3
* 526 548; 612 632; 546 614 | 7.8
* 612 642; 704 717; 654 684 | -1.4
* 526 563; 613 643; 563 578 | 1.0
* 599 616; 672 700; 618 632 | -1.0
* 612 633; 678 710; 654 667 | 0.7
